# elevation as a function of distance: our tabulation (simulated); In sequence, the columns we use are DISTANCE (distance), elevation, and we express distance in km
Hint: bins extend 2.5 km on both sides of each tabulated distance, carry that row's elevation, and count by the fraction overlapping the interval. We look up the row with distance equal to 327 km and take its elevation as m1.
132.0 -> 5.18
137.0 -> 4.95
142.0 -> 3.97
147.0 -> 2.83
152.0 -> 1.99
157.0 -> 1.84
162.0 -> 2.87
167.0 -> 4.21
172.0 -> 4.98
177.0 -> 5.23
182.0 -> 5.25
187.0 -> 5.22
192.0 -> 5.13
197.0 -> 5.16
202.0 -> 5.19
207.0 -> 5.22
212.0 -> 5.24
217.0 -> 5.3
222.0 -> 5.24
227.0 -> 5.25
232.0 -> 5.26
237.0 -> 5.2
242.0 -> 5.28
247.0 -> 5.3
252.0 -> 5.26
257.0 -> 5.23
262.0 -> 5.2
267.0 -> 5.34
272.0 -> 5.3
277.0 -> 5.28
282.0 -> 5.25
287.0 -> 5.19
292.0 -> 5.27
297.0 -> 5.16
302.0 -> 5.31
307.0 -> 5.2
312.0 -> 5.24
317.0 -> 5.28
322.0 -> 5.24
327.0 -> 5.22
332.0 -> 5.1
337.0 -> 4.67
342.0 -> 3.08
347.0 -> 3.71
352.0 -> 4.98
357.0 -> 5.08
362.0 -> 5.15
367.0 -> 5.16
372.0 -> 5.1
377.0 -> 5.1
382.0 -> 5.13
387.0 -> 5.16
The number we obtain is 5.22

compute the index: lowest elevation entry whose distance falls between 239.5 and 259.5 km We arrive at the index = 5.23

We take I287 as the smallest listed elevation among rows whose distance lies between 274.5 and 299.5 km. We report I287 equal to 5.16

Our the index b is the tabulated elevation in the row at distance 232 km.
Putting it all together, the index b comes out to 5.26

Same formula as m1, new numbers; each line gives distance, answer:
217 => 5.3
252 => 5.26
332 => 5.1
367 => 5.16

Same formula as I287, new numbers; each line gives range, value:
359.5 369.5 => 5.15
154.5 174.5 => 1.84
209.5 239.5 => 5.2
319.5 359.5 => 3.08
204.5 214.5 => 5.22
